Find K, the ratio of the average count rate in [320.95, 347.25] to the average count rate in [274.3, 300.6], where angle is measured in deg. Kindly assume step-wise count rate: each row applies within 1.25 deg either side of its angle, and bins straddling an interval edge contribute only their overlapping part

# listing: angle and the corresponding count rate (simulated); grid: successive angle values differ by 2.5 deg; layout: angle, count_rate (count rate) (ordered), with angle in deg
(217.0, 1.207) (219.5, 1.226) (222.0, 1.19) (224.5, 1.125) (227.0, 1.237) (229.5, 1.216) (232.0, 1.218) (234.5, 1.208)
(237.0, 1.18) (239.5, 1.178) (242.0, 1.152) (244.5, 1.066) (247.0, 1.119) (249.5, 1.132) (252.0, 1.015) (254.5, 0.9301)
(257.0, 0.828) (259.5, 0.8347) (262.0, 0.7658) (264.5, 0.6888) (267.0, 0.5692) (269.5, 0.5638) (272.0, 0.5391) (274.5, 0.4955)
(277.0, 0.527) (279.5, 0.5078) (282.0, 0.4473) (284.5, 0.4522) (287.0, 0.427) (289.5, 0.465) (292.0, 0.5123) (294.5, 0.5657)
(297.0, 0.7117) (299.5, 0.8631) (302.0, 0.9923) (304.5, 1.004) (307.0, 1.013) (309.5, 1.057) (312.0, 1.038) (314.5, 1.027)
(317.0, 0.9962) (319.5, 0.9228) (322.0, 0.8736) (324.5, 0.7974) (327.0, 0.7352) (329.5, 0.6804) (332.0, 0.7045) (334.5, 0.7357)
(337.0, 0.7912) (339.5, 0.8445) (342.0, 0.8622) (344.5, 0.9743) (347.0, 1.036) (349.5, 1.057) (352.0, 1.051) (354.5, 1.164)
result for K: 1.5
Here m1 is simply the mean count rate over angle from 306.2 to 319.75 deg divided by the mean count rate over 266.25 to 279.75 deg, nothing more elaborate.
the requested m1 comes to 1.9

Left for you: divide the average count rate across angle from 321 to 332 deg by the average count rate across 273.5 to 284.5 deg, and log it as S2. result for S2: 1.6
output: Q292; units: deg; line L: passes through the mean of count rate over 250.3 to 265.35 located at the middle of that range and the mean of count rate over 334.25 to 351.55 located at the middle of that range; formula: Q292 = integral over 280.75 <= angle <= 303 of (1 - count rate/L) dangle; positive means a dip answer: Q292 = 7.1 deg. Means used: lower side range 0.856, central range 0.6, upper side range 0.917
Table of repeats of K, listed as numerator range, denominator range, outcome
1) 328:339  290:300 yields 1.16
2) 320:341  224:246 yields 0.66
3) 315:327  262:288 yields 1.66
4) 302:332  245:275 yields 1.14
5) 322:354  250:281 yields 1.24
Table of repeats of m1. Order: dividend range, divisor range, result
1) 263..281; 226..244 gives 0.47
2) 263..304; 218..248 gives 0.50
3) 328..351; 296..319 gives 0.88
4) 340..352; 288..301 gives 1.56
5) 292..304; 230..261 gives 0.72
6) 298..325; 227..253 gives 0.84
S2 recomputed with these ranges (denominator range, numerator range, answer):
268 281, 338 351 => 1.81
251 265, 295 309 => 1.07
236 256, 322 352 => 0.78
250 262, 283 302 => 0.66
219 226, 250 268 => 0.70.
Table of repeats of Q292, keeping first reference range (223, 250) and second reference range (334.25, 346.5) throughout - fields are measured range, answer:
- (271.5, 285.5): 7.4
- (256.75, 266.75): 3.1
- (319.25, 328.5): 0.9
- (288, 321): 3.6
